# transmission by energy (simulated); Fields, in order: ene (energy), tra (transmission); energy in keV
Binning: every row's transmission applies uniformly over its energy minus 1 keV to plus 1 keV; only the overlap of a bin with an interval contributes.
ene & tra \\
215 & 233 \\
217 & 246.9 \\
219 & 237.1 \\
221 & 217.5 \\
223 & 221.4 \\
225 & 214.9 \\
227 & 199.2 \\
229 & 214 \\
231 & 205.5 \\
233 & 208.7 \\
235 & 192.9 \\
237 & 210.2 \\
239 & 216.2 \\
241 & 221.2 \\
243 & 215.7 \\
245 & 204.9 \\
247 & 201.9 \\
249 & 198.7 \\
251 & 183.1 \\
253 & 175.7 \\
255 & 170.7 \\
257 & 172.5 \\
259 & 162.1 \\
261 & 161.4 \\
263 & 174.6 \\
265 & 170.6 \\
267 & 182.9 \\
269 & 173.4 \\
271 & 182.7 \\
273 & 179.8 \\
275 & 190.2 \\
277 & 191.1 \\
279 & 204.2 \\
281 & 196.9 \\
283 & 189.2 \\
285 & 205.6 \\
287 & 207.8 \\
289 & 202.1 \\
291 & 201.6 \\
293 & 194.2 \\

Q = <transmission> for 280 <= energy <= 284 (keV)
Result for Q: 193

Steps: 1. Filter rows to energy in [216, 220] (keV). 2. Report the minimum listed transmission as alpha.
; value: 237.1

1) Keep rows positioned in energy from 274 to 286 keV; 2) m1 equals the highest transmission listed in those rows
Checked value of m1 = 205.6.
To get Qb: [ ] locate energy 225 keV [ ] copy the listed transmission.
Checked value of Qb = 214.9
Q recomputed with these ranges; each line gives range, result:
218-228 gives 218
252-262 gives 168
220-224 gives 219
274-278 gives 191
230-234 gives 207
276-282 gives 197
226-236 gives 204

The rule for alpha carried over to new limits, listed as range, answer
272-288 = 179.8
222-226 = 214.9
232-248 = 192.9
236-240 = 210.2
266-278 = 173.4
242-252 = 183.1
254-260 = 162.1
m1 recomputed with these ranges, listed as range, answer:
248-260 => 198.7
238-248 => 221.2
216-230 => 246.9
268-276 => 190.2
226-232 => 214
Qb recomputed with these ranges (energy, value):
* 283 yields 189.2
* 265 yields 170.6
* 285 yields 205.6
